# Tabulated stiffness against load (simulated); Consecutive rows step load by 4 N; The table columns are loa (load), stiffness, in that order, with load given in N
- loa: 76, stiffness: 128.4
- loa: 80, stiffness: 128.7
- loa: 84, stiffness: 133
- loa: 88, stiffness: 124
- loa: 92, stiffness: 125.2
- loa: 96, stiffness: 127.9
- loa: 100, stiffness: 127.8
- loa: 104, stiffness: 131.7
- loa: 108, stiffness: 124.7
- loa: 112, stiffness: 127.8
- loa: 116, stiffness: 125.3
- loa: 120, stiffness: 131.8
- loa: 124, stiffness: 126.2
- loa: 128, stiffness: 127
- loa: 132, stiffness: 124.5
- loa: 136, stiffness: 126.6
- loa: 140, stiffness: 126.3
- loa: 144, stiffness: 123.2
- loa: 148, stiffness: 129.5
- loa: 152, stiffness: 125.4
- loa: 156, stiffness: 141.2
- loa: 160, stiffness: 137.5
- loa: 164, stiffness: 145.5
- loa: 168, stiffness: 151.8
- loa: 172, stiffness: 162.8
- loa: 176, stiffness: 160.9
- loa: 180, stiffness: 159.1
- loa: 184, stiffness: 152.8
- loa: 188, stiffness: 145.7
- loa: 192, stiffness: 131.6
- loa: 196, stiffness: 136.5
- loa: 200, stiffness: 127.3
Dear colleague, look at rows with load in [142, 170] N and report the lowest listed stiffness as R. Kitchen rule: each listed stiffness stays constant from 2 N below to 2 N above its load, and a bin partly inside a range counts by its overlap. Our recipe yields 123.2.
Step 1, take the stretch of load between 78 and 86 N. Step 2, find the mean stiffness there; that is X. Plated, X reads 131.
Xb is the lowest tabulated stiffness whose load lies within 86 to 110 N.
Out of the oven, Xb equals 124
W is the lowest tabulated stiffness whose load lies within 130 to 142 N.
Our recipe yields 124.5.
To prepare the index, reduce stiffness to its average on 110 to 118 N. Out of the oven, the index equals 127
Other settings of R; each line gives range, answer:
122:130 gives 126.2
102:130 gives 124.7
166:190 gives 145.7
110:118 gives 125.3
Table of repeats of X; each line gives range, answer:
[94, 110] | 128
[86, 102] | 126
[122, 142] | 126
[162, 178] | 155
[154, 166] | 141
